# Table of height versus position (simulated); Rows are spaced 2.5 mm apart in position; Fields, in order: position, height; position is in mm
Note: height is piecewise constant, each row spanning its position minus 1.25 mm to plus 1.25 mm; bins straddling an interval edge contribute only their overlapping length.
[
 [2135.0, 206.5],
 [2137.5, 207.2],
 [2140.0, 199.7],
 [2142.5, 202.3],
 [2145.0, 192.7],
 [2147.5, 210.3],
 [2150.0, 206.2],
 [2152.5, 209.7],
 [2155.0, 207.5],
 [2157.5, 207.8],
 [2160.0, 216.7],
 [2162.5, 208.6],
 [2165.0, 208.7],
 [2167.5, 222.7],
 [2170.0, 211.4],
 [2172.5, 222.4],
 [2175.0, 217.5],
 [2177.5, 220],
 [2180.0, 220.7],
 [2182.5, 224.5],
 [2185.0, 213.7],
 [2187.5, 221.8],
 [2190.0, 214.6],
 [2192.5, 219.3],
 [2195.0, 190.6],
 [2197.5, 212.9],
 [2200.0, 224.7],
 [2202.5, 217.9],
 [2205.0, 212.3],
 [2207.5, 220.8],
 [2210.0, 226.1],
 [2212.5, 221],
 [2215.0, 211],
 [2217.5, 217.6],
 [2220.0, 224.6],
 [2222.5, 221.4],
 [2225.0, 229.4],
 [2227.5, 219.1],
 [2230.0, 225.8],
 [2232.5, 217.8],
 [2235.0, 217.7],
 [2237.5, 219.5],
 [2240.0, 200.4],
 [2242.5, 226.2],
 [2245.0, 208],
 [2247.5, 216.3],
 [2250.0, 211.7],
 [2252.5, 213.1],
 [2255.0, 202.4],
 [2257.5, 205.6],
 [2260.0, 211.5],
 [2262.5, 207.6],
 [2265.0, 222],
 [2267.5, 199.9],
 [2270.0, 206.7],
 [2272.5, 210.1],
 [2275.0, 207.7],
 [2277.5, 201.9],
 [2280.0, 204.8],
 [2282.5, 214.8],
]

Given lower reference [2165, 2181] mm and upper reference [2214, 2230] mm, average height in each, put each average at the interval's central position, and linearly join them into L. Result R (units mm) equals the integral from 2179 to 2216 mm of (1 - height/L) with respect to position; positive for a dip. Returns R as 0.48 mm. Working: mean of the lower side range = 218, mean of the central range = 217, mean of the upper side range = 221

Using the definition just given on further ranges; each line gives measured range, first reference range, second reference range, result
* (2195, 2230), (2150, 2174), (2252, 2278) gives -1.5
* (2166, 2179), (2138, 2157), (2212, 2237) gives -0.6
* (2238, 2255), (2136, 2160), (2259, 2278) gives -0.3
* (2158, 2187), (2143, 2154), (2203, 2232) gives -0.9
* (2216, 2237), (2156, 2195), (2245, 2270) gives -0.9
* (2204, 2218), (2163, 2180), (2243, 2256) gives -0.3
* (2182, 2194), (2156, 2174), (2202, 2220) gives -0.1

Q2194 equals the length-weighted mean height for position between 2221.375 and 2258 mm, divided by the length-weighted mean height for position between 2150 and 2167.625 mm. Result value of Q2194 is 1.02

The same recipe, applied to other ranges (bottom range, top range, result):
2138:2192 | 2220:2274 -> 1.01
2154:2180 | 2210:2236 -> 1.03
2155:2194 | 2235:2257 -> 0.98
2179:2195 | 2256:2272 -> 0.96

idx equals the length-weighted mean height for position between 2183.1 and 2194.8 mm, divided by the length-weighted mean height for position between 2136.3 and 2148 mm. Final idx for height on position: 1.07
